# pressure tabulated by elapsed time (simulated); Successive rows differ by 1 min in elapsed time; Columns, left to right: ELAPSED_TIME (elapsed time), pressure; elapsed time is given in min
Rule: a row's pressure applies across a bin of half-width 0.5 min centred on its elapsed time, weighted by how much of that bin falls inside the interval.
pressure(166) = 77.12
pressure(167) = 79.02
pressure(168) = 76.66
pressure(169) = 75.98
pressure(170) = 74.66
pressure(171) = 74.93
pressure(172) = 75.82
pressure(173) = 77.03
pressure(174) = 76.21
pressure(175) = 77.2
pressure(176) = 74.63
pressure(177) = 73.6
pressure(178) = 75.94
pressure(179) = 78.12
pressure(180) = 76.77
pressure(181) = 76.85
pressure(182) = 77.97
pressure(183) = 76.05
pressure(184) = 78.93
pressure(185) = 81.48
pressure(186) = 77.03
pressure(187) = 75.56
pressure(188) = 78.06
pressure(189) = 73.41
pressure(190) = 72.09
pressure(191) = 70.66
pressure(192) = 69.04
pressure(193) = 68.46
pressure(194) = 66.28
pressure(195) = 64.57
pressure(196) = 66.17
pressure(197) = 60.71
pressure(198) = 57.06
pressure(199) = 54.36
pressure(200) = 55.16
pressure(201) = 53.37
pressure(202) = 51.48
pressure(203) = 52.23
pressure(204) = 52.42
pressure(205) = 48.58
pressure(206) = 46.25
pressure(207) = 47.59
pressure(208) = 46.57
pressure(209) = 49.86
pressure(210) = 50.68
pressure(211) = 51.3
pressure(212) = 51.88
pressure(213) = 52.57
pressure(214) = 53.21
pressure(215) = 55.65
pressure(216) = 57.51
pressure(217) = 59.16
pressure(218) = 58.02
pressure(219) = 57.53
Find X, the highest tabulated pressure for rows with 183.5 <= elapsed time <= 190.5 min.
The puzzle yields 81.48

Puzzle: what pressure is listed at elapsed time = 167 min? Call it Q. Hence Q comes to 79.02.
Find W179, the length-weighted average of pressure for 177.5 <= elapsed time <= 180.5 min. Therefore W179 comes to 76.9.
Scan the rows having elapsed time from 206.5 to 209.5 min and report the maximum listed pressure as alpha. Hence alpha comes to 49.86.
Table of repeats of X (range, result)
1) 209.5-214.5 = 53.21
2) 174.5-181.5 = 78.12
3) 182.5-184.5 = 78.93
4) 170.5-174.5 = 77.03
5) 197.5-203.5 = 57.06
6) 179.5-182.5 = 77.97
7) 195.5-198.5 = 66.17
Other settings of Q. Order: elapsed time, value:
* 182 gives 77.97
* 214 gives 53.21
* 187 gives 75.56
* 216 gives 57.51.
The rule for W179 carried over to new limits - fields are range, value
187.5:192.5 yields 72.7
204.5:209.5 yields 47.8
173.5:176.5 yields 76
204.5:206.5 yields 47.4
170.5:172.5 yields 75.4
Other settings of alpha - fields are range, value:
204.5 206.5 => 48.58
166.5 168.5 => 79.02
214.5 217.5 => 59.16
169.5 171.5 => 74.93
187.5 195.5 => 78.06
